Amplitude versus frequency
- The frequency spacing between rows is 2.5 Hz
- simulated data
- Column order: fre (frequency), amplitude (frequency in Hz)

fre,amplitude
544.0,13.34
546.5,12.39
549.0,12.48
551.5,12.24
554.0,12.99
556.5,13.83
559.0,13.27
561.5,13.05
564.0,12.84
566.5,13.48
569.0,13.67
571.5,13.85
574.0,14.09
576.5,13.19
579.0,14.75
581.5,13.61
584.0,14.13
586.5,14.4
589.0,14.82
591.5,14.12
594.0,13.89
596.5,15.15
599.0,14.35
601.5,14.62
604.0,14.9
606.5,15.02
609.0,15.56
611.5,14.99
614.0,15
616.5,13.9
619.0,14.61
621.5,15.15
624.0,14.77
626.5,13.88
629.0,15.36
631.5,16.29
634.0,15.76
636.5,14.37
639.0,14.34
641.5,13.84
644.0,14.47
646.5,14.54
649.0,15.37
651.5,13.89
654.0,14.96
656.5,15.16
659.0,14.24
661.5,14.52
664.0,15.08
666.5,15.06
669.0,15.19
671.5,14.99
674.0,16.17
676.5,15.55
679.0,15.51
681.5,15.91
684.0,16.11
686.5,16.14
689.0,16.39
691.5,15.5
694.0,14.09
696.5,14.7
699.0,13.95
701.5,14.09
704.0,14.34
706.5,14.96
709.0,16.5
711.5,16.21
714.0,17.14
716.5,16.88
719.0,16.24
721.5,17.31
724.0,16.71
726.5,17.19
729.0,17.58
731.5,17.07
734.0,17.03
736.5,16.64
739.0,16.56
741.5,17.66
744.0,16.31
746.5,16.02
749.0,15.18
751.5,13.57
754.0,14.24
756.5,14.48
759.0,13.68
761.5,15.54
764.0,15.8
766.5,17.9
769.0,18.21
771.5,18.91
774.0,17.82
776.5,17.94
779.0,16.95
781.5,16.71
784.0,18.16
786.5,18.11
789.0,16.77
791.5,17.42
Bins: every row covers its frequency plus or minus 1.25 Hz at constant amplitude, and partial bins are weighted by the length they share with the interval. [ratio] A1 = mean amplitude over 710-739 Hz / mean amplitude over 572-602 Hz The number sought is 1.19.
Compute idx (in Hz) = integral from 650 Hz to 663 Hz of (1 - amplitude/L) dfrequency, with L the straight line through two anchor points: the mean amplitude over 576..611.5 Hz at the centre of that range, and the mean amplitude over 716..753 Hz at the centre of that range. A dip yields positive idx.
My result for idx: 0.69 Hz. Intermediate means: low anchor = 14.5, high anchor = 16.5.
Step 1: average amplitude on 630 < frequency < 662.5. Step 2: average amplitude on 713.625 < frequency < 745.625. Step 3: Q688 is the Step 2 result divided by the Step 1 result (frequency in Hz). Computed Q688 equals 1.15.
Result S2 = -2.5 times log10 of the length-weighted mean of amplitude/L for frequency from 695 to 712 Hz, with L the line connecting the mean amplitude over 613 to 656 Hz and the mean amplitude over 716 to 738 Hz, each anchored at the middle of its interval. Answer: 0.10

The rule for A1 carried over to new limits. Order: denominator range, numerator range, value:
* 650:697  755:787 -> 1.11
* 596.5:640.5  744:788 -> 1.10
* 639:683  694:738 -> 1.08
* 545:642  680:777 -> 1.14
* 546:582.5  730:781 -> 1.23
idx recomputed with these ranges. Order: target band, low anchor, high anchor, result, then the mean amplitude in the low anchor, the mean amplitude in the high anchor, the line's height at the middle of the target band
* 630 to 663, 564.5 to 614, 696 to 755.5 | 0.6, 14.3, 16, 15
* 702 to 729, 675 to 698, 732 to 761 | -1.3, 15.5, 15.6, 15.6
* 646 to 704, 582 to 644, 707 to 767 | 1.4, 14.7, 16.2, 15.4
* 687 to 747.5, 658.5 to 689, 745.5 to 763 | -4.5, 15.4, 14.7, 15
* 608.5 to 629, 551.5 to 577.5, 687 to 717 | -0.8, 13.4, 15.4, 14.2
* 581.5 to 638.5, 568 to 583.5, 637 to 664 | -2.2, 13.9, 14.6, 14.2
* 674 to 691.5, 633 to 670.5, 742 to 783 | -0.9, 14.7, 16.2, 15.1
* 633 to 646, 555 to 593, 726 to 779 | 0.2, 13.8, 16.4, 14.8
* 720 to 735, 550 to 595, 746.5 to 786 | -1.2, 13.7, 16.4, 15.8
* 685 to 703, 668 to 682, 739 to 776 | 0.8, 15.5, 16.1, 15.7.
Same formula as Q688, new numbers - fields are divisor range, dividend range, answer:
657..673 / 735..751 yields 1.09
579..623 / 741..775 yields 1.10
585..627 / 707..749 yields 1.14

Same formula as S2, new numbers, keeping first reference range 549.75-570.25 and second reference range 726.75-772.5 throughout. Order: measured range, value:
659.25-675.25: -0.01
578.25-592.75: -0.06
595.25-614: -0.08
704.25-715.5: -0.03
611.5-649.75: -0.04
